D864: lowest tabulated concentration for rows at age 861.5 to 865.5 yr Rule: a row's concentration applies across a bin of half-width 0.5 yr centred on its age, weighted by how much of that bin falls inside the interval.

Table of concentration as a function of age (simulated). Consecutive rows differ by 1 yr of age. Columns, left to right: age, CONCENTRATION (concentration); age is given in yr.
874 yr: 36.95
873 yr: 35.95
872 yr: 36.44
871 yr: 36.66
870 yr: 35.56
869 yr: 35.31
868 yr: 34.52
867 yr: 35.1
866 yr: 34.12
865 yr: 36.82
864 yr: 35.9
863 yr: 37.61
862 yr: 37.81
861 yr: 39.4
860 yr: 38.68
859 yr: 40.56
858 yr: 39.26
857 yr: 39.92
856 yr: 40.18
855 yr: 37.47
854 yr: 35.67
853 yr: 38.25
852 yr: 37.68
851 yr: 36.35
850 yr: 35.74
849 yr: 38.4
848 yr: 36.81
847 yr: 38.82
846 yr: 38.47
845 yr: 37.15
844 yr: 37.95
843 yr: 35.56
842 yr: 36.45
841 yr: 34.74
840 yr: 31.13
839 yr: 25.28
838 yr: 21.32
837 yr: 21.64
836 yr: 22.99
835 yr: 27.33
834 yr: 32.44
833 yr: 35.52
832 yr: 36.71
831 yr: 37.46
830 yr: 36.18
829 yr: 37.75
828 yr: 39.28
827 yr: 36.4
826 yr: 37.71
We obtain 35.9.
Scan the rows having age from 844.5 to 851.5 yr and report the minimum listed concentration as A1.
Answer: 35.74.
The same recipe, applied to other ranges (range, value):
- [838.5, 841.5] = 25.28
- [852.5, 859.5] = 35.67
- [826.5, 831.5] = 36.18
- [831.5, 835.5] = 27.33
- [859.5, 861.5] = 38.68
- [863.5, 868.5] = 34.12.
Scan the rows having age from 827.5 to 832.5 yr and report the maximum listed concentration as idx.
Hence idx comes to 39.28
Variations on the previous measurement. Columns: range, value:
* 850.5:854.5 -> 38.25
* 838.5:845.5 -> 37.95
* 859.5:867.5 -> 39.4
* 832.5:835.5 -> 35.52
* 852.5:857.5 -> 40.18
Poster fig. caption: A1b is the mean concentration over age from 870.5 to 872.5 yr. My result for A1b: 36.5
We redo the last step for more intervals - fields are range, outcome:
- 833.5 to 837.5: 26.1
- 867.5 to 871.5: 35.5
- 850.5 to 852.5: 37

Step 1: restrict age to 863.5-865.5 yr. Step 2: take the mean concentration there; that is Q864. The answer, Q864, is 36.4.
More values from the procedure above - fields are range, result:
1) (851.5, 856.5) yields 37.9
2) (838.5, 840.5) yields 28.2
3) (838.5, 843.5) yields 32.6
